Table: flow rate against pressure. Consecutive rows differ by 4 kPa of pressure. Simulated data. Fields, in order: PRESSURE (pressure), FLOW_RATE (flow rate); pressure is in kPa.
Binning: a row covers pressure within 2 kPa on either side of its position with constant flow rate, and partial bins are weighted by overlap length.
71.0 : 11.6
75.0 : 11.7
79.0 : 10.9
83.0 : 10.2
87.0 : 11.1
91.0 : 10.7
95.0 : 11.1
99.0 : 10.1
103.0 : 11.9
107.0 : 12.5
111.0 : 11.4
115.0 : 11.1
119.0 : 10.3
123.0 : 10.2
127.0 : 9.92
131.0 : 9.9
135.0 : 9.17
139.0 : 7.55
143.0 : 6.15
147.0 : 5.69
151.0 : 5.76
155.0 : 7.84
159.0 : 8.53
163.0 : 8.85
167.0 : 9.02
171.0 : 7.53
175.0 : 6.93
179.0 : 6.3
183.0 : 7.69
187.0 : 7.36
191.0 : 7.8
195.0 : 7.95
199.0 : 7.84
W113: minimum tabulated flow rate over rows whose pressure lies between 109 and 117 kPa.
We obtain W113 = 11.1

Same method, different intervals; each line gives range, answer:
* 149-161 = 5.76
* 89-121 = 10.1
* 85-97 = 10.7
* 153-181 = 6.3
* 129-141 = 7.55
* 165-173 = 7.53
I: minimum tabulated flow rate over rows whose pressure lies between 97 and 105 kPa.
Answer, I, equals 10.1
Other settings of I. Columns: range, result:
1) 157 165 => 8.53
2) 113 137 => 9.17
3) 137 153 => 5.69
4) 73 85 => 10.2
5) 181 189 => 7.36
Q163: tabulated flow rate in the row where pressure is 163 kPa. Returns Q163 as 8.85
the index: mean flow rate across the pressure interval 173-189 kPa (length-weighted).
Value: 7.07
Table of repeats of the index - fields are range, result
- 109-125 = 10.8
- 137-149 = 6.46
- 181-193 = 7.62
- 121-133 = 10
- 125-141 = 9.13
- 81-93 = 10.7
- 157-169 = 8.8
